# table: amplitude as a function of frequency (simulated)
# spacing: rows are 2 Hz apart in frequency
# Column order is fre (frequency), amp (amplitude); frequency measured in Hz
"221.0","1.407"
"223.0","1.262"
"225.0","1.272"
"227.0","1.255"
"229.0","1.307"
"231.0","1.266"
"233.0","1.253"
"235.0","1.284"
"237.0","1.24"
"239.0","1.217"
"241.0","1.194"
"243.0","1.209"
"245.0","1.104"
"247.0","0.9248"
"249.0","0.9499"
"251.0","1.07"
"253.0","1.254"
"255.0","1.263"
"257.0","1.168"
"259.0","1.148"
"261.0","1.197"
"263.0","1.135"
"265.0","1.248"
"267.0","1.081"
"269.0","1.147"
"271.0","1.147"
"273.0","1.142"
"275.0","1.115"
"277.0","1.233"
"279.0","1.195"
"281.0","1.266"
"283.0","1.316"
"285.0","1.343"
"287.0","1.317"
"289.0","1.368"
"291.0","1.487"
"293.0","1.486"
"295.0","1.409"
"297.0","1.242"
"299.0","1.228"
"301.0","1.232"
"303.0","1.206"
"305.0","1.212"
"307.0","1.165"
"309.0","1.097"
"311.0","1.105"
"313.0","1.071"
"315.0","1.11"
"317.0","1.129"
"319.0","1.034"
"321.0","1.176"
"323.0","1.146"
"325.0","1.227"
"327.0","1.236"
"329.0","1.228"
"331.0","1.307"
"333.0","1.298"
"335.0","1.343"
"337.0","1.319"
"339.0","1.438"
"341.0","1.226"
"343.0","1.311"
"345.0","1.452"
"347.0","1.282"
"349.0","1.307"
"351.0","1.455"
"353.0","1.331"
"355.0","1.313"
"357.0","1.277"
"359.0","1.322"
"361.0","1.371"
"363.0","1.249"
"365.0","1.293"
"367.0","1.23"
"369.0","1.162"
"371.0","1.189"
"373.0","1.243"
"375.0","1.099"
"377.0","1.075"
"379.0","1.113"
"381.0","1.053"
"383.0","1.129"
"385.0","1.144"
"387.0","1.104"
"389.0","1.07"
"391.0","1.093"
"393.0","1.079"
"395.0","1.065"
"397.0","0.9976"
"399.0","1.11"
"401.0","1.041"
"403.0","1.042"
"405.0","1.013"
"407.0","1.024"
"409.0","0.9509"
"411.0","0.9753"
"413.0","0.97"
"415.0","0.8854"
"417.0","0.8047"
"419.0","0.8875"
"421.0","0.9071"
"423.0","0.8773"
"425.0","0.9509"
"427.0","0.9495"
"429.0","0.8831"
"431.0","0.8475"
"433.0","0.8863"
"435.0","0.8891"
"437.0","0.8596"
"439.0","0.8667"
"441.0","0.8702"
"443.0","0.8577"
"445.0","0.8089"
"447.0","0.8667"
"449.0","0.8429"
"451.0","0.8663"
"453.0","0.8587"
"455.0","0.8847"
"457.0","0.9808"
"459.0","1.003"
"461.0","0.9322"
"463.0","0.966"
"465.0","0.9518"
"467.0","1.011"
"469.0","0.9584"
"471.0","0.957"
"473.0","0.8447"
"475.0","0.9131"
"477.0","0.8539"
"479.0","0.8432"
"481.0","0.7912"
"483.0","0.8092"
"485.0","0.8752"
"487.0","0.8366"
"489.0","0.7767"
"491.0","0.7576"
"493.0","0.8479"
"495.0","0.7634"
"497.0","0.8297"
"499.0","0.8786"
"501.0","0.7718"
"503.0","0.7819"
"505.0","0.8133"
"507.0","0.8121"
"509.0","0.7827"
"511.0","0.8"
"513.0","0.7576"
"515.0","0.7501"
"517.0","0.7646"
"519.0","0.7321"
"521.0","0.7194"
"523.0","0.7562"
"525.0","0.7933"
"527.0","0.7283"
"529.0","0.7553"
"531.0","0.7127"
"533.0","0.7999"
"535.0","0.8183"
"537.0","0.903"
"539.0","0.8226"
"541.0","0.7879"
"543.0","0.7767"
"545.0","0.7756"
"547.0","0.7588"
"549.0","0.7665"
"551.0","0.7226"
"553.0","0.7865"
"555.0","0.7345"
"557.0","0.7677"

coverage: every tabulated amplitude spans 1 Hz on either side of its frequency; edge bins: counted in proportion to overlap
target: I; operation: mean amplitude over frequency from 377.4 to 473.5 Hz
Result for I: 0.958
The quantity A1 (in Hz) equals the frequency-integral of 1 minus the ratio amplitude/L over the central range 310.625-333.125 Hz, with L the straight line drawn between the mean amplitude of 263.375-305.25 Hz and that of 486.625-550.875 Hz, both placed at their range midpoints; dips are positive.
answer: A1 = 0.2 Hz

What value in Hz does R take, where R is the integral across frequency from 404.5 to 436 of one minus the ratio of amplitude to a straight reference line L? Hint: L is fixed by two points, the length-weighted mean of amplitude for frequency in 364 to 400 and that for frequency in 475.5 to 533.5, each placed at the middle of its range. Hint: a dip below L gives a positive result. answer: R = 3.2 Hz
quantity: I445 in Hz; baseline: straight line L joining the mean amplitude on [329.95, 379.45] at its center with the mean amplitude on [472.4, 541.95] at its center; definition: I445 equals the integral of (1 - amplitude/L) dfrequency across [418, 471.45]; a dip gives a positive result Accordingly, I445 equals 4.8 Hz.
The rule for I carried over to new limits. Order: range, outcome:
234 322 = 1.2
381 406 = 1.07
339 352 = 1.35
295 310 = 1.21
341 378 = 1.27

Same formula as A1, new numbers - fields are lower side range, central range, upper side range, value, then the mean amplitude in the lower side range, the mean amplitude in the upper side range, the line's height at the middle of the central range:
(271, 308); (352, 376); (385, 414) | -3.0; 1.27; 1.04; 1.12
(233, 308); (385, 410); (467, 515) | -1.5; 1.22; 0.831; 0.994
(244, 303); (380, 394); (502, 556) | -1.1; 1.21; 0.775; 1.02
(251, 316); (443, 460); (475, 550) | 0.4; 1.22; 0.794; 0.907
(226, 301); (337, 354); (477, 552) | -4.2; 1.22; 0.789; 1.08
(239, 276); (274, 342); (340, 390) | -3.5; 1.14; 1.23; 1.18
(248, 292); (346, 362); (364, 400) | -2.6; 1.21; 1.12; 1.15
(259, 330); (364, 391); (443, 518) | -2.4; 1.21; 0.853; 1.05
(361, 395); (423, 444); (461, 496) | 2.3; 1.15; 0.87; 0.995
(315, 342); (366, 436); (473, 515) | 2.1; 1.23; 0.814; 1.05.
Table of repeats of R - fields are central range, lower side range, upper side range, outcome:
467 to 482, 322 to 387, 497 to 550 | 0.50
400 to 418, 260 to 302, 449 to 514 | 0.63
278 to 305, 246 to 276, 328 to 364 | -2.48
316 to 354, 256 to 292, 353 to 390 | -2.21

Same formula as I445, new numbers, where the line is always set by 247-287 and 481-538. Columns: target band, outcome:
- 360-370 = -2.4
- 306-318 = -0.1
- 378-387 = -1.1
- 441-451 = 0.5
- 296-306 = -0.9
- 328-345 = -4.0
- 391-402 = -1.0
